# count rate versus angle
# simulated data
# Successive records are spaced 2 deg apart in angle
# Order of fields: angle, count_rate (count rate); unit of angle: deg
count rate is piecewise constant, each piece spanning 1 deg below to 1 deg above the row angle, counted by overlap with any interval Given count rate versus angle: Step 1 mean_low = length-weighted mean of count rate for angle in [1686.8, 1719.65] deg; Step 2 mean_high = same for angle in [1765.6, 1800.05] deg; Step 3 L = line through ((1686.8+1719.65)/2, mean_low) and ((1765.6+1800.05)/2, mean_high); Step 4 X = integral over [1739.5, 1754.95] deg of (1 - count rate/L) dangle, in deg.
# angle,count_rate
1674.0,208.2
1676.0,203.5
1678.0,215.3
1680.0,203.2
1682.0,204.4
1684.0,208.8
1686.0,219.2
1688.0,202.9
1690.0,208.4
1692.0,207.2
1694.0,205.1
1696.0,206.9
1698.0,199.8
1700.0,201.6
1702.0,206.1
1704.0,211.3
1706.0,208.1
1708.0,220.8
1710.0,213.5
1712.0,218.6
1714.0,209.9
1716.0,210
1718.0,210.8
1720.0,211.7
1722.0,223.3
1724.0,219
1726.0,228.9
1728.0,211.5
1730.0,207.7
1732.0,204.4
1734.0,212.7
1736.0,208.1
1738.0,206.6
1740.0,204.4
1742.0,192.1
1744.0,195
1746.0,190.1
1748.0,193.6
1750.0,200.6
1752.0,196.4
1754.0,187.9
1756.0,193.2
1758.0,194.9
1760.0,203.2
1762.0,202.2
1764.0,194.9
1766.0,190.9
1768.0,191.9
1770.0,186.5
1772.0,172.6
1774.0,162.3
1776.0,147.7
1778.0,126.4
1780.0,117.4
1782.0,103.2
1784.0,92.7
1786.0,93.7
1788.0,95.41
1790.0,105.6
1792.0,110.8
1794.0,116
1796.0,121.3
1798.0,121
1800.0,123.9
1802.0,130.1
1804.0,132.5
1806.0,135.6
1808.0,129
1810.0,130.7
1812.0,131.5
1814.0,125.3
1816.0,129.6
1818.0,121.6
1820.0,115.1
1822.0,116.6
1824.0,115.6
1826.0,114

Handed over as -2.67 deg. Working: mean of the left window 209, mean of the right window 131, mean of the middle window 195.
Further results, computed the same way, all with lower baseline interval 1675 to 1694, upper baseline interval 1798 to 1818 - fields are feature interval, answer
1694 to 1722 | -2.6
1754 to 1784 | -2.7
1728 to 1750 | -3.7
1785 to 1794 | 2.4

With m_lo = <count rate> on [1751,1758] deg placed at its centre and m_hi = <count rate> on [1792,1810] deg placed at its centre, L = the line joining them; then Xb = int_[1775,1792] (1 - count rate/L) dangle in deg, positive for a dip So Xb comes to 4.6 deg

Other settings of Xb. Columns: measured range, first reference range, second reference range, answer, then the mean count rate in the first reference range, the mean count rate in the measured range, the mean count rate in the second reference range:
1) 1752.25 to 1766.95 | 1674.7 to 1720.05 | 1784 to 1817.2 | -3.8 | 209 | 195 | 120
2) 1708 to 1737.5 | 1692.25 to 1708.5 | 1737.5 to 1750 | -1.7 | 207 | 214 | 197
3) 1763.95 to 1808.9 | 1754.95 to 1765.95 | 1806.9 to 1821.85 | 8.1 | 197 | 134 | 126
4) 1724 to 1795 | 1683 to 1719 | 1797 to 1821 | -2.7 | 209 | 173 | 127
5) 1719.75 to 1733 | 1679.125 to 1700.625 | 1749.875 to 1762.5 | -1.0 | 206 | 215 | 196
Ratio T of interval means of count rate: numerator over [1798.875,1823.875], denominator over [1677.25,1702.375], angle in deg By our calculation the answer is 0.6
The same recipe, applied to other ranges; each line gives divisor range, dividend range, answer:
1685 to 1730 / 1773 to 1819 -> 0.58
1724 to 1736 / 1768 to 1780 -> 0.74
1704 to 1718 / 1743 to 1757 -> 0.91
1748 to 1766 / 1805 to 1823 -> 0.64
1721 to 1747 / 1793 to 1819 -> 0.61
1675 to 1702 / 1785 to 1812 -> 0.58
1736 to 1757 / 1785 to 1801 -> 0.56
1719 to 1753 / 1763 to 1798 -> 0.66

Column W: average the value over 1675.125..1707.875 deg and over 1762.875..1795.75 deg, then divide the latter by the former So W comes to 0.7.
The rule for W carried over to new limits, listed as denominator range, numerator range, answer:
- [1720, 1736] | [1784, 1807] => 0.54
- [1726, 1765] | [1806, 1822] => 0.63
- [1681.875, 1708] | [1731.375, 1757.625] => 0.96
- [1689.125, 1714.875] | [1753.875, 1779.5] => 0.86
